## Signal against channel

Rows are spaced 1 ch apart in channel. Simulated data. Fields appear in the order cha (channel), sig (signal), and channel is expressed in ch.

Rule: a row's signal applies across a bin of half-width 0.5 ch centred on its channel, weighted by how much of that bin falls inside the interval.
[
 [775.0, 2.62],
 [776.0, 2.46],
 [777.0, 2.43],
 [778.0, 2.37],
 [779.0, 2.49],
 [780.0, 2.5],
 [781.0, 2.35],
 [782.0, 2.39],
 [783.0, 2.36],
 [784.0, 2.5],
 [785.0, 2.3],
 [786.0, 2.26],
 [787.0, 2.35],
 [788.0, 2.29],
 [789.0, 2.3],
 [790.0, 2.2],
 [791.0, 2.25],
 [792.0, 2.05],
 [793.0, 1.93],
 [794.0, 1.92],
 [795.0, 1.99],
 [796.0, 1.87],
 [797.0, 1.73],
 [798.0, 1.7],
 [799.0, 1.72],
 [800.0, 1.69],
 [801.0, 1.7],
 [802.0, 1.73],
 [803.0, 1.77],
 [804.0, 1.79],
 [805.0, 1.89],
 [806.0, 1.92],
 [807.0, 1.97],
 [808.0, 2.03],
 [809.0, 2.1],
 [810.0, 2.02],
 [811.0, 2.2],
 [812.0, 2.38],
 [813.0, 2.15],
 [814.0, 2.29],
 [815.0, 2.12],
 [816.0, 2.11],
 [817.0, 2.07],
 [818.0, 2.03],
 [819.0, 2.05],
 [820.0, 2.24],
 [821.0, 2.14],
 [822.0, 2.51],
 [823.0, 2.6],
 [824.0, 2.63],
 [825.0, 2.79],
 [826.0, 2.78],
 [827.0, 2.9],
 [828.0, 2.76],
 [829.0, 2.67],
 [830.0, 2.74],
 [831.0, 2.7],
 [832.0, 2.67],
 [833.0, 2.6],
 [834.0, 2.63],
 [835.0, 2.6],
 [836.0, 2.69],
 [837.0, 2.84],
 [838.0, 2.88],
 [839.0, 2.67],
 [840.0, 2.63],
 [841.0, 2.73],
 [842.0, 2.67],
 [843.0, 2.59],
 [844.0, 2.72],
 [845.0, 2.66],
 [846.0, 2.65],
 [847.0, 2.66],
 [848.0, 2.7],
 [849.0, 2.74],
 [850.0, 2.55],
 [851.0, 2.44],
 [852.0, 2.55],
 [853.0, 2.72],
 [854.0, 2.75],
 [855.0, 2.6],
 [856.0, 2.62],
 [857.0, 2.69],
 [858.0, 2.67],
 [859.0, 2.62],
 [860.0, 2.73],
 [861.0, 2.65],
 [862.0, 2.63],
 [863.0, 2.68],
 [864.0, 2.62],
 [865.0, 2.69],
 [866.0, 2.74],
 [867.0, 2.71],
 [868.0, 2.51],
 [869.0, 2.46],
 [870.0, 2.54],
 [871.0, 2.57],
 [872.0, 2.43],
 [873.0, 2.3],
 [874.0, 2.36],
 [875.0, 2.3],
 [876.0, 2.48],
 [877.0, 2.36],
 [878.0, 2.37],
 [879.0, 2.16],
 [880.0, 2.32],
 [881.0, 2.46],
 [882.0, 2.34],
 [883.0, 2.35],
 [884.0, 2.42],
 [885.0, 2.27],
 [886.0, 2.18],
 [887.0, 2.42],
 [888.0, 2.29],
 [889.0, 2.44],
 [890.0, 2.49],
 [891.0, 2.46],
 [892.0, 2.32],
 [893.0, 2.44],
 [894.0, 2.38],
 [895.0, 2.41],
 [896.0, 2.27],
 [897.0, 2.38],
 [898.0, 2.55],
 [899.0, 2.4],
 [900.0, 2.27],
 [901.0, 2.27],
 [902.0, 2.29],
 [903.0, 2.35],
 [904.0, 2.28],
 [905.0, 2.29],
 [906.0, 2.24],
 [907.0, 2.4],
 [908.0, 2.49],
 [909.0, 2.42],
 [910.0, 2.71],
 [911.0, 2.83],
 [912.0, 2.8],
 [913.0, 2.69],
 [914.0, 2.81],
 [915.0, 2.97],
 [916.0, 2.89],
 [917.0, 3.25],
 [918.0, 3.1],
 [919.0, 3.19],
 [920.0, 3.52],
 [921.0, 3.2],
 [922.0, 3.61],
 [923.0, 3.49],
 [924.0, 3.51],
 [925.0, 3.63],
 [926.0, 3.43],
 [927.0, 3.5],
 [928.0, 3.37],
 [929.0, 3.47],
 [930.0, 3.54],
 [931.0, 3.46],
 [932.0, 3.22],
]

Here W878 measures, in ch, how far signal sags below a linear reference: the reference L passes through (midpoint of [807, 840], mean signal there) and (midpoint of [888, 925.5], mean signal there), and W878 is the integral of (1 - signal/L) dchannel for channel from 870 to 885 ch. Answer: 1.4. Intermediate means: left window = 2.45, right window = 2.7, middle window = 2.38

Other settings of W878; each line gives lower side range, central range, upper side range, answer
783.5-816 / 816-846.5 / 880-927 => -4.9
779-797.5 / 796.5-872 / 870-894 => -4.7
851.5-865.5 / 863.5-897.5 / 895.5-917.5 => 2.4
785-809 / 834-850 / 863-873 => -2.3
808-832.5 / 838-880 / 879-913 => -3.3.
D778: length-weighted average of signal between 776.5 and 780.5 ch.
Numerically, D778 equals 2.45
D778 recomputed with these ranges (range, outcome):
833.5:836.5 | 2.64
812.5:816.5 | 2.17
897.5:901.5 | 2.37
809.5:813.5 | 2.19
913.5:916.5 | 2.89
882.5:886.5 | 2.3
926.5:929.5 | 3.45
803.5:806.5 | 1.87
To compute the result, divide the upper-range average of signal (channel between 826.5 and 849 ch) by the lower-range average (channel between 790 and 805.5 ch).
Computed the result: 1.5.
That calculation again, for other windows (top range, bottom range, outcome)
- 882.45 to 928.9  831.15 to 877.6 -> 1.04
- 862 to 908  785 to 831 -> 1.11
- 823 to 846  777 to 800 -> 1.25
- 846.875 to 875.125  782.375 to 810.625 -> 1.29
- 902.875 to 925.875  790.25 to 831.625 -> 1.35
